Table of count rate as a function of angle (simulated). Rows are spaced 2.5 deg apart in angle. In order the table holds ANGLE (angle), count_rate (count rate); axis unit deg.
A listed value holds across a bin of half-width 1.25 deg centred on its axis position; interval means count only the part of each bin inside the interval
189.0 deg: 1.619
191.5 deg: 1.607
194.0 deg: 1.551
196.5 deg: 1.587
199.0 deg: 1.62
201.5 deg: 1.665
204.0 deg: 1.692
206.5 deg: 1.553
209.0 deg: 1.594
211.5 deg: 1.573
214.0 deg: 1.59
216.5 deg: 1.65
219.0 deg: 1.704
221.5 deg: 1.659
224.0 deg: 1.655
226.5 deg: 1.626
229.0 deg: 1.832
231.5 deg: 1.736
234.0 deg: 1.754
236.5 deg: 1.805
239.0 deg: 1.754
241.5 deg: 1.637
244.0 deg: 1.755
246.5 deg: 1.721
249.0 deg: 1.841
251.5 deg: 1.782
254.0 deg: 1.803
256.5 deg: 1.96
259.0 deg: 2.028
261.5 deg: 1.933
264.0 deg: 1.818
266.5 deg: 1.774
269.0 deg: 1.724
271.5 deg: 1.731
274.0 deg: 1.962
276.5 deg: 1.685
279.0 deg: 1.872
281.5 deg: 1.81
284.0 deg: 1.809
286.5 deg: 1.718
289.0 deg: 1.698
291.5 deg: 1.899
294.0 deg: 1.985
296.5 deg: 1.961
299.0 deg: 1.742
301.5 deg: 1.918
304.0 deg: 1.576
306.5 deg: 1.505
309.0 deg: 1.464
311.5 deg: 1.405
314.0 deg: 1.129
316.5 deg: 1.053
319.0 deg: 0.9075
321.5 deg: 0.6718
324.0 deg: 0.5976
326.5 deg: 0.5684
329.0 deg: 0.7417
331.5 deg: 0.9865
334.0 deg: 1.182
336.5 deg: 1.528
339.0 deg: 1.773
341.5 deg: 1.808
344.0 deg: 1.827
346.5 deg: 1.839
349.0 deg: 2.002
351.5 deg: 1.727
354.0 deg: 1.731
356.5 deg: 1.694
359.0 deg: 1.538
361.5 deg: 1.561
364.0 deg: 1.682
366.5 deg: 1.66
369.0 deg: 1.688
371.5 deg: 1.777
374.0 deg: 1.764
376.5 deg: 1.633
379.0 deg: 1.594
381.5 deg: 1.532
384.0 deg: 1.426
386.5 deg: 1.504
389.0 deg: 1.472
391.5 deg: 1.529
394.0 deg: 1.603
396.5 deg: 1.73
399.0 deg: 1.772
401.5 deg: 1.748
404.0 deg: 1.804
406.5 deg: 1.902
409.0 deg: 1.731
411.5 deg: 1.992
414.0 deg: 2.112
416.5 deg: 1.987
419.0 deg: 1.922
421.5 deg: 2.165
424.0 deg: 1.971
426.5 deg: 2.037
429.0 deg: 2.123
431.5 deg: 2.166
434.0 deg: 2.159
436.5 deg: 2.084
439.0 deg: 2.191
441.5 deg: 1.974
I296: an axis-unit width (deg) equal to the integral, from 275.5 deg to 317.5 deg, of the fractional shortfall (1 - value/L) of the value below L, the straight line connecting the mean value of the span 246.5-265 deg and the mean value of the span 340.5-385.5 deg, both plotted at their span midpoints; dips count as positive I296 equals 3.3 deg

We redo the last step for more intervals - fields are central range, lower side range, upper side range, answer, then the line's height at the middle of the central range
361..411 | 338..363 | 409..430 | 6.0 deg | 1.89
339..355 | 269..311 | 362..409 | -1.1 deg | 1.7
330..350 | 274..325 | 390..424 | 0.7 deg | 1.65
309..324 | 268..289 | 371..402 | 6.0 deg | 1.72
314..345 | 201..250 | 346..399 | 9.9 deg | 1.66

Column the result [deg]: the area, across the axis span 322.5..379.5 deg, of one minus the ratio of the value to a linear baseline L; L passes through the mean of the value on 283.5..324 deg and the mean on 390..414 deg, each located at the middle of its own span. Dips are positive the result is 4.3 deg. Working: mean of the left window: 1.49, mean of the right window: 1.77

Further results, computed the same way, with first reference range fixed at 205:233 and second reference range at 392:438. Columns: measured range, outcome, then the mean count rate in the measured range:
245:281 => -2.4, 1.83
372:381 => 1.1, 1.66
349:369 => 1.9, 1.68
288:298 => -0.7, 1.89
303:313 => 1.7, 1.48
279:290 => -0.2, 1.77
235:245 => -0.3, 1.74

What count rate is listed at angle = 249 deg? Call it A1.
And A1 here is 1.841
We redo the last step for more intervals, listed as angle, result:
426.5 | 2.037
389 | 1.472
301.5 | 1.918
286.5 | 1.718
